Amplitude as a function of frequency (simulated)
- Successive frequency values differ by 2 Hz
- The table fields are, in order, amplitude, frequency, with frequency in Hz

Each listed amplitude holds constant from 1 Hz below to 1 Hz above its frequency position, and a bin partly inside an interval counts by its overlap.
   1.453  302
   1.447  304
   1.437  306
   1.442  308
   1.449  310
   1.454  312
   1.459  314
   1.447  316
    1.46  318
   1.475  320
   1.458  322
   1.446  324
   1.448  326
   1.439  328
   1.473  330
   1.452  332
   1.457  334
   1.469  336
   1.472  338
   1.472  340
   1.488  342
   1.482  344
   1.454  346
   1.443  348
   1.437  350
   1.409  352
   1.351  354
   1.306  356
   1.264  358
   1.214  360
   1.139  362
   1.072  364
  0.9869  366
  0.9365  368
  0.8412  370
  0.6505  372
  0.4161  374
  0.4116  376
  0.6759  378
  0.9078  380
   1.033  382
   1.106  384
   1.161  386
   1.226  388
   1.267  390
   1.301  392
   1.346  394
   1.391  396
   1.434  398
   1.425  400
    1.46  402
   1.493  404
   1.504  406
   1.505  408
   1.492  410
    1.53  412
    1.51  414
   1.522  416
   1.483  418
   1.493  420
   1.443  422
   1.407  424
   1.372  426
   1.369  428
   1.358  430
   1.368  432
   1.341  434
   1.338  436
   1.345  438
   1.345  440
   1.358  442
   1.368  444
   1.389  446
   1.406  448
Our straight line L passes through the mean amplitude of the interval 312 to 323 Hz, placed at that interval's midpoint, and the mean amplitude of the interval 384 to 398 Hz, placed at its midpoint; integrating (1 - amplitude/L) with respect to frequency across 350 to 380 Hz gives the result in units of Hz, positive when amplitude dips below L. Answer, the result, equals 8.00 Hz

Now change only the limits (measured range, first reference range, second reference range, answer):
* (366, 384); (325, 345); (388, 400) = 8.0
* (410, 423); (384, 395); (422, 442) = -1.7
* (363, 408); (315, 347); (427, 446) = 9.7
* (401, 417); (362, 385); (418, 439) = -4.2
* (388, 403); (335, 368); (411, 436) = 0.3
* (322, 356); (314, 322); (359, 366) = -3.9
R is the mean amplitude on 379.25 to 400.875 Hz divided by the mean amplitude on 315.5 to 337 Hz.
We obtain 0.9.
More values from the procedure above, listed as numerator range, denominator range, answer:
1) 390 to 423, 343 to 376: 1.29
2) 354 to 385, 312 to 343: 0.65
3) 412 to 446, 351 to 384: 1.43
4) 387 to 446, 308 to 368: 1.02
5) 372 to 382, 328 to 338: 0.45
